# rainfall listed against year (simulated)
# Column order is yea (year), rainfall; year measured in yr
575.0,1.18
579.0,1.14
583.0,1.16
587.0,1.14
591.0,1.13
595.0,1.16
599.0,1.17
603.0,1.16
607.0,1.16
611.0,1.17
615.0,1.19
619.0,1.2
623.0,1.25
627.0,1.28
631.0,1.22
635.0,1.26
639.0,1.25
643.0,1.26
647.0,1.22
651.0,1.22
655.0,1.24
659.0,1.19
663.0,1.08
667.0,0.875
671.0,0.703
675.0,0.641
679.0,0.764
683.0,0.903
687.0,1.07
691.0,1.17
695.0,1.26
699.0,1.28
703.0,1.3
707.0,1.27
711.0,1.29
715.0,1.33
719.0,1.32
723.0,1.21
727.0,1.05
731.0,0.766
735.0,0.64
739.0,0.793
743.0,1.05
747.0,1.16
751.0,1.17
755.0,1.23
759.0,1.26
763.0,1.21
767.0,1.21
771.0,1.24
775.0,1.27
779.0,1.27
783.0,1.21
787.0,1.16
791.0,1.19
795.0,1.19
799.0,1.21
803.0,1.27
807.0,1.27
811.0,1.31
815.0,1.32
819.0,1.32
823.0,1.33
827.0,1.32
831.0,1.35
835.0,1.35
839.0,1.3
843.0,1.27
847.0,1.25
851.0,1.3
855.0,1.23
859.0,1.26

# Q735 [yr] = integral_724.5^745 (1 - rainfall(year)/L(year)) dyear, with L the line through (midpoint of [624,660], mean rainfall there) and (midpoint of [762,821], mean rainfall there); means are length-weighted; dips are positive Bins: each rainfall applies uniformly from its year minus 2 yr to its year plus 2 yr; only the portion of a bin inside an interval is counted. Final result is 6.2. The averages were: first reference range 1.24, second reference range 1.24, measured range 0.868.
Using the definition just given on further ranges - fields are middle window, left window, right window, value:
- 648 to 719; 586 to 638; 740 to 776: 5.3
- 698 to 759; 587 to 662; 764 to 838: 5.6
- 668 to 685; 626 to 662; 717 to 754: 5.8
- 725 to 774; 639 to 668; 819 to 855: 6.8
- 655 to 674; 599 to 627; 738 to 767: 3.2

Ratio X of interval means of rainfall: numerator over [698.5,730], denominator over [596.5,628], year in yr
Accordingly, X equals 1.04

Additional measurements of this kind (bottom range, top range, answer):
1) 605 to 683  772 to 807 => 1.10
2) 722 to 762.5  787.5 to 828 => 1.22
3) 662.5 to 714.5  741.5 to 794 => 1.14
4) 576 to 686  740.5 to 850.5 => 1.12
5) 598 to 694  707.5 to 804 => 1.04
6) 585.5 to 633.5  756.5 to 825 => 1.05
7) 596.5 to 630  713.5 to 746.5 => 0.85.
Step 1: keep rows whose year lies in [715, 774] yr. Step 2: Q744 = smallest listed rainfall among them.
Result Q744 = 0.64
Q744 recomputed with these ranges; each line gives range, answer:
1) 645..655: 1.22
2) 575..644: 1.13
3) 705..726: 1.21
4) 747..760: 1.16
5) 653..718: 0.641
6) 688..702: 1.17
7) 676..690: 0.764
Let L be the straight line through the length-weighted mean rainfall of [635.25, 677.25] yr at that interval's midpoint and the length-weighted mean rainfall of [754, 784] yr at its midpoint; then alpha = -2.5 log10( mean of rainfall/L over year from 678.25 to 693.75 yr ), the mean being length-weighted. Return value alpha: 0.113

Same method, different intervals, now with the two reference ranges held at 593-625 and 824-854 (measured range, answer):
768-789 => 0.04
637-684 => 0.17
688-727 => -0.02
